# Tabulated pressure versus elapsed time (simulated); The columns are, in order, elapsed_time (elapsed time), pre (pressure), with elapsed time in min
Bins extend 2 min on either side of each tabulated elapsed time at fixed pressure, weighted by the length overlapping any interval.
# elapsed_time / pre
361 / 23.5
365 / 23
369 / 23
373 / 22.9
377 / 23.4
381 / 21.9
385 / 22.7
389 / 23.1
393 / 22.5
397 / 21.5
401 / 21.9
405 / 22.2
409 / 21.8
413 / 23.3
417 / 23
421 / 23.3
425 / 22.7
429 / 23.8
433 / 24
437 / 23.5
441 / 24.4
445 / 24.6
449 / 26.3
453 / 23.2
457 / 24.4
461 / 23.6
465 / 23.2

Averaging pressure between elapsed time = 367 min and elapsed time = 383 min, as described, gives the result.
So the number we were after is 22.8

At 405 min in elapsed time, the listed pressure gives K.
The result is 22.2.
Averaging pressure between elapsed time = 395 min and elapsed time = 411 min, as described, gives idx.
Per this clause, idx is 21.8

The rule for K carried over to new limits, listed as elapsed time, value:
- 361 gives 23.5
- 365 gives 23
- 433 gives 24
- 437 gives 23.5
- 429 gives 23.8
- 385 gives 22.7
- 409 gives 21.8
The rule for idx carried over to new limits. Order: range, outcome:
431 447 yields 24.1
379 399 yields 22.3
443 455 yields 24.7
